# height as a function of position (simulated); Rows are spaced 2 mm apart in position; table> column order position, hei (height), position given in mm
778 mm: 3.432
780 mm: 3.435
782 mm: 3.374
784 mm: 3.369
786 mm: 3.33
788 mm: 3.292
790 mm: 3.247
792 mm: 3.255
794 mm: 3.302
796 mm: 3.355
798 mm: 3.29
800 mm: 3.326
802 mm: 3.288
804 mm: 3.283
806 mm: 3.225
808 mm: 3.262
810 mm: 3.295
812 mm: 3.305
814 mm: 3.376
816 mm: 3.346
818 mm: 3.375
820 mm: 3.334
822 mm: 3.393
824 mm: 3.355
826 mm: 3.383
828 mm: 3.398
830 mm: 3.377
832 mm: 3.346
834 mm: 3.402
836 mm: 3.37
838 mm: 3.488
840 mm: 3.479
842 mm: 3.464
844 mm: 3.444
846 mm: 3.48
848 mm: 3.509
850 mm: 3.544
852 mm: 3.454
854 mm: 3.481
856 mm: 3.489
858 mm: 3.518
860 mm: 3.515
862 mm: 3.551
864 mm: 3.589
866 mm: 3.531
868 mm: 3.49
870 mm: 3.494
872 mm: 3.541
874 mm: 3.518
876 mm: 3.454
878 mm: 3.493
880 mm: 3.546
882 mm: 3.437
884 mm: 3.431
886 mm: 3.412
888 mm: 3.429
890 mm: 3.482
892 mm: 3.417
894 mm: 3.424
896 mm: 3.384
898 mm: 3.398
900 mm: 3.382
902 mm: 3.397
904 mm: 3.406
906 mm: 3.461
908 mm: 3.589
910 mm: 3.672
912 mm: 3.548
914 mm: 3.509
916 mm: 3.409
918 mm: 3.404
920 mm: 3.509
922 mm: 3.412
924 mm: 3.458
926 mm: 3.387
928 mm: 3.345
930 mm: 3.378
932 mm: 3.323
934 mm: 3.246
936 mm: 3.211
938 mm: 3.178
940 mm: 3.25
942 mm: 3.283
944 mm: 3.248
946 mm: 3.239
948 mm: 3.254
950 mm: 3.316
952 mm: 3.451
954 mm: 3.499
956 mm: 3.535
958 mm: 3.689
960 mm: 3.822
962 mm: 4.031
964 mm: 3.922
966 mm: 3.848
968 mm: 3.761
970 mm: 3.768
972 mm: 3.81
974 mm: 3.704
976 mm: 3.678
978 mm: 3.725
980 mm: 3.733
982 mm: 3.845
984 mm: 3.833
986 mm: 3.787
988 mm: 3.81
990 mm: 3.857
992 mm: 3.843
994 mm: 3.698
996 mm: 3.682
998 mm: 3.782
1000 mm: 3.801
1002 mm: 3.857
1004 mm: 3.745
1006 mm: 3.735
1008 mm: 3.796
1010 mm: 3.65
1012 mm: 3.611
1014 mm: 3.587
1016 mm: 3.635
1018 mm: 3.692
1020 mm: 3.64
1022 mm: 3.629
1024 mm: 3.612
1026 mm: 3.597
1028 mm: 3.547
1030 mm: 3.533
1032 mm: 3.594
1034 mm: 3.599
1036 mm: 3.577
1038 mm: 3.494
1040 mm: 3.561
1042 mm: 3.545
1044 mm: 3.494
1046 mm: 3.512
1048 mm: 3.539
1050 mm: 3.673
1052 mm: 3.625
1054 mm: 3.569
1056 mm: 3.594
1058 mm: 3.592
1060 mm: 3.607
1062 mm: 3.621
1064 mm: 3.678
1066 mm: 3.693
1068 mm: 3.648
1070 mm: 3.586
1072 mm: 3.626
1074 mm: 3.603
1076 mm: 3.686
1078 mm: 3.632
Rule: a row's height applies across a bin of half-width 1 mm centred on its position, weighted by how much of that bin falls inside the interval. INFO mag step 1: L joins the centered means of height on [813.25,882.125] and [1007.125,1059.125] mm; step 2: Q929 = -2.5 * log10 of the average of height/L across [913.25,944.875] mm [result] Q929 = 0.05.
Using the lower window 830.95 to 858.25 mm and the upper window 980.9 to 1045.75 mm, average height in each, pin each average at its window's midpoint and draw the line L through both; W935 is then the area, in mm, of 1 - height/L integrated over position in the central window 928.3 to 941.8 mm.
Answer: 1.2 mm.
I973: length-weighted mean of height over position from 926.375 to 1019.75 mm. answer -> 3.62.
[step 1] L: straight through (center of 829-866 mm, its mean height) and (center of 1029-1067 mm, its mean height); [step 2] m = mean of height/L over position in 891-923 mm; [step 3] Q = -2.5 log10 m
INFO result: 0.02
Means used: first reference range 3.47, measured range 3.46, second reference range 3.58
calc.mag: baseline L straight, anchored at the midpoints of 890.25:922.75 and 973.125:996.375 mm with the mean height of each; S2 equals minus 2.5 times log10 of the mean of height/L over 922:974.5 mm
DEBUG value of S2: 0.04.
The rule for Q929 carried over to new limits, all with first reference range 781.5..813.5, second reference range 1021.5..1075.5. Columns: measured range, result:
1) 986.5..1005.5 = -0.08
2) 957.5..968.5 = -0.11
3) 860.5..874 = -0.05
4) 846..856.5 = -0.04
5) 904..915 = -0.03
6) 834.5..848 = -0.03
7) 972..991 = -0.08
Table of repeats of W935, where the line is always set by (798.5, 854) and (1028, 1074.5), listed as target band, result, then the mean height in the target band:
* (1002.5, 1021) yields -0.7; 3.68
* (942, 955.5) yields 0.6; 3.34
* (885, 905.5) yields 0.2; 3.41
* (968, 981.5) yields -0.9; 3.74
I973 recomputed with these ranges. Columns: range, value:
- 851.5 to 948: 3.43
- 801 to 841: 3.35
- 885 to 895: 3.43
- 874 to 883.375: 3.48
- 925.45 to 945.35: 3.28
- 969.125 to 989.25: 3.77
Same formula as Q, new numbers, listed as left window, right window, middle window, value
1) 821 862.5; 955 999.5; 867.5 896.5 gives 0.03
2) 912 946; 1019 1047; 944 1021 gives -0.07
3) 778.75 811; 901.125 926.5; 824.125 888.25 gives -0.02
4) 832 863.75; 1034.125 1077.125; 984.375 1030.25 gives -0.04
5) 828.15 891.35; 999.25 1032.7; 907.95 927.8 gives 0.02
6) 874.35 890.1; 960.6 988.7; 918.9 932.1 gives 0.07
